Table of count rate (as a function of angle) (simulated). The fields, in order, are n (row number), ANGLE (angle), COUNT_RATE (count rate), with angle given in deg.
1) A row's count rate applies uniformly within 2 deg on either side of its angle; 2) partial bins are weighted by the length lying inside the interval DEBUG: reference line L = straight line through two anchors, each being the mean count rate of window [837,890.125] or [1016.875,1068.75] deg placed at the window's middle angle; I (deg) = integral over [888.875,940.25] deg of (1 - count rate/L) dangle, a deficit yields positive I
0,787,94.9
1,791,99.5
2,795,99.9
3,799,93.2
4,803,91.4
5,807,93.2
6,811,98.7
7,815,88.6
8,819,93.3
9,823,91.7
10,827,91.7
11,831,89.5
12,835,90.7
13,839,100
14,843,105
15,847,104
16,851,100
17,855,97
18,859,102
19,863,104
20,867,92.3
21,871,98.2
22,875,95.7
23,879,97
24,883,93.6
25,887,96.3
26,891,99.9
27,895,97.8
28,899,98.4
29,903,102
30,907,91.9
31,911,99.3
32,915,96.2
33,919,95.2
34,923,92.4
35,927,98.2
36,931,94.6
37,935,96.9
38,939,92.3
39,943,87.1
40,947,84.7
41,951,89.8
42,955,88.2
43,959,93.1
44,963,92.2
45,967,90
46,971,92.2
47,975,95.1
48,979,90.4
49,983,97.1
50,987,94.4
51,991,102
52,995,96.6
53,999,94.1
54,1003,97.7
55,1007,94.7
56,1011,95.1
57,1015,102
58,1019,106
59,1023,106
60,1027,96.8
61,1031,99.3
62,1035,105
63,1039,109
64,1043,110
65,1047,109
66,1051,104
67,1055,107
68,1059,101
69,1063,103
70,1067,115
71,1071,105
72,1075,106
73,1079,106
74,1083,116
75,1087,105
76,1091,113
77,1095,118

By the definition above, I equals 2.1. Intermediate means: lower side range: 98.9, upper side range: 105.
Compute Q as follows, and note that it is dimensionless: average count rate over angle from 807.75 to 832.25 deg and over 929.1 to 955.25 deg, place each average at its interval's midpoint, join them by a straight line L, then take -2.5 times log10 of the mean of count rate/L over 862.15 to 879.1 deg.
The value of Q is -0.06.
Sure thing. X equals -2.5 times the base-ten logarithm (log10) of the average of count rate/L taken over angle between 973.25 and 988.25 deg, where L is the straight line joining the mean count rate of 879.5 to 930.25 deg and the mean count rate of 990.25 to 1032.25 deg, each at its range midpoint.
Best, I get 0.05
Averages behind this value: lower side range 96.7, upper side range 99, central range 94.2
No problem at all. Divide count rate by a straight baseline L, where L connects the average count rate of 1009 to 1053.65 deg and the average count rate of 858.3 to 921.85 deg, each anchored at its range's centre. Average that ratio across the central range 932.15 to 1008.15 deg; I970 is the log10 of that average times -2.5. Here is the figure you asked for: 0.09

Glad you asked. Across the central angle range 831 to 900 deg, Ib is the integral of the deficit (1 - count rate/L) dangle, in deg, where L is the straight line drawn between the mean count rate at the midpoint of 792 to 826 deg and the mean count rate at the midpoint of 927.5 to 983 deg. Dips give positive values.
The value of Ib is -3.8 deg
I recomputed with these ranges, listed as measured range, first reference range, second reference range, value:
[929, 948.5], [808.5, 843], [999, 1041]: 1.3 deg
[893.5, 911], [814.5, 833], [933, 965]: -1.3 deg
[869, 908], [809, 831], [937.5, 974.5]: -2.5 deg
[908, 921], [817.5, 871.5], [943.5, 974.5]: -0.5 deg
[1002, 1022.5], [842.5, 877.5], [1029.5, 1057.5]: 1.1 deg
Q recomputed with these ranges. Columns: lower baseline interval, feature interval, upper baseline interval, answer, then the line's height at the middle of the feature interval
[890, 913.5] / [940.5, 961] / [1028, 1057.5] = 0.14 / 101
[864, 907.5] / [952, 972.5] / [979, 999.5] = 0.06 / 96.6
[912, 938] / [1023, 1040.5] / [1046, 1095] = 0.02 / 105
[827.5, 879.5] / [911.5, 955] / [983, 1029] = 0.06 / 98.3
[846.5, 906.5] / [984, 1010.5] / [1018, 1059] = 0.07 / 103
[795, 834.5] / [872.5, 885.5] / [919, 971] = -0.04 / 92.2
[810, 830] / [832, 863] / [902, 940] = -0.07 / 93.3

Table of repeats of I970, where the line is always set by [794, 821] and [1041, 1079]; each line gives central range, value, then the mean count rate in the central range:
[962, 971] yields 0.12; 91.2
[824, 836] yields 0.05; 90.7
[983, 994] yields 0.06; 97.9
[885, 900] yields 0.00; 98.1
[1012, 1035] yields 0.03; 102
